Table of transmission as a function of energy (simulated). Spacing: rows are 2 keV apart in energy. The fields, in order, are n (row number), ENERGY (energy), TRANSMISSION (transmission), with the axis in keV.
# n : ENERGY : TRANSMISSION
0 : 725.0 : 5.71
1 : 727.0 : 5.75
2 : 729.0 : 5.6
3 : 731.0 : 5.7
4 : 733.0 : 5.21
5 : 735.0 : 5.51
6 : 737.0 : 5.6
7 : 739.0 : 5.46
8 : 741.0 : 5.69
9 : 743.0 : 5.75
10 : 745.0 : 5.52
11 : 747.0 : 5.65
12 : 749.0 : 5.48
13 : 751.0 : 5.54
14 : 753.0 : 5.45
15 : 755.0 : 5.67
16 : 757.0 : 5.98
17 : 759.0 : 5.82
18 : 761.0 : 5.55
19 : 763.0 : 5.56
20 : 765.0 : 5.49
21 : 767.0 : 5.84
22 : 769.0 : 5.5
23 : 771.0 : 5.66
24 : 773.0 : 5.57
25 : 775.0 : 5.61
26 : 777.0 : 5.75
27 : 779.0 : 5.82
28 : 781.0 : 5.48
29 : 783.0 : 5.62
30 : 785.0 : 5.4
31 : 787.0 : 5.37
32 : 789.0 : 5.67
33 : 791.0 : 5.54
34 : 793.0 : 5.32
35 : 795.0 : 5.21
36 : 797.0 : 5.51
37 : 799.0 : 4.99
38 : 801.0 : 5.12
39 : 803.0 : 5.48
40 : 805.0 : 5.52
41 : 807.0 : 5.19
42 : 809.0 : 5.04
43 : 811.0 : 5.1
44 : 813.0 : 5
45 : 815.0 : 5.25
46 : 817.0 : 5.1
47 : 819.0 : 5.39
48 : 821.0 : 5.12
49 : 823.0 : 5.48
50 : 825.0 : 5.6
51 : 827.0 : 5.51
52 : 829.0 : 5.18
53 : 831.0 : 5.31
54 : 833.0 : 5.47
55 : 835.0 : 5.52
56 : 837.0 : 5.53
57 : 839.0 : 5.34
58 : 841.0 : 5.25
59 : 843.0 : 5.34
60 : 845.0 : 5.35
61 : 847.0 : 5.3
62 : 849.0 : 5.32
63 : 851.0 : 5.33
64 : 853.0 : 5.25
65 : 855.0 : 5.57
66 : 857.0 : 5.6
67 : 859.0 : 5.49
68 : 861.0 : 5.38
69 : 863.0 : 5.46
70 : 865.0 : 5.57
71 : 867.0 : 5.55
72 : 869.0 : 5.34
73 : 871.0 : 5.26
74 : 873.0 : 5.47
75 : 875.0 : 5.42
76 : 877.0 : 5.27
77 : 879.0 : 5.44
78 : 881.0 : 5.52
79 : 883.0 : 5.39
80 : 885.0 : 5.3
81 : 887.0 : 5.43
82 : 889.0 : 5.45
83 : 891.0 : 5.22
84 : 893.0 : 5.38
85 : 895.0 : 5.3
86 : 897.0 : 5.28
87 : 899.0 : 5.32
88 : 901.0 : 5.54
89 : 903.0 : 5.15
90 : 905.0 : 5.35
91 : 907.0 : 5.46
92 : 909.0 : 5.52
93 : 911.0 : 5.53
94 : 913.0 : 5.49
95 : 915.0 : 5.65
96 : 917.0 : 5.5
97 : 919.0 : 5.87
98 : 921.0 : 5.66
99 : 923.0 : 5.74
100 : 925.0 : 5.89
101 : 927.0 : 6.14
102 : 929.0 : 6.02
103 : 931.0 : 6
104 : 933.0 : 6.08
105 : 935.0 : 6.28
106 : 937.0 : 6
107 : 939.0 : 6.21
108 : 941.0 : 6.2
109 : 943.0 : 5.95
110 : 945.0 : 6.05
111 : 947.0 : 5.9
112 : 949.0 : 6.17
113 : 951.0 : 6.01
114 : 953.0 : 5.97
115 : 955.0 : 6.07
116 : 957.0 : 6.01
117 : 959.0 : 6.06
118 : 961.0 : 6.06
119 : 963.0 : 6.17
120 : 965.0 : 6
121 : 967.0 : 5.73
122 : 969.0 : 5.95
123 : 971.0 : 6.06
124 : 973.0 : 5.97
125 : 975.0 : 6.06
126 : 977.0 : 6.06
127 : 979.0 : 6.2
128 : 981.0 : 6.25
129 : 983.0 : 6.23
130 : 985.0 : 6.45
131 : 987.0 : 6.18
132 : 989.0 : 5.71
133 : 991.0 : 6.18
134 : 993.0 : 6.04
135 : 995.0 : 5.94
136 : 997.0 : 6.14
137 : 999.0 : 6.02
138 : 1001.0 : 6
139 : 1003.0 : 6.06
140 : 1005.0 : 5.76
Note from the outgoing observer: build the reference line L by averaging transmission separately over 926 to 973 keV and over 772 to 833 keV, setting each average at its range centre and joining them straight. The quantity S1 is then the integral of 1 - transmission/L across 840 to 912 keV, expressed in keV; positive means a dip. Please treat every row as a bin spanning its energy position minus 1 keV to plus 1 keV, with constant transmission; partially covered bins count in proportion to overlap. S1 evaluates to 4.0 keV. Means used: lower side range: 5.38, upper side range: 6.05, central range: 5.39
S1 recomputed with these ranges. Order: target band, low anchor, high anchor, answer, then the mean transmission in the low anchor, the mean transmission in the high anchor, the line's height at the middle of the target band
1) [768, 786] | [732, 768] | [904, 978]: 0.1 keV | 5.6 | 5.91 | 5.64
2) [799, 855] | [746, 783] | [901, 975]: 4.1 keV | 5.63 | 5.88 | 5.72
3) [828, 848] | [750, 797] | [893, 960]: 1.1 keV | 5.58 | 5.79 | 5.67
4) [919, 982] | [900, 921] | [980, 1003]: -2.4 keV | 5.51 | 6.1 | 5.8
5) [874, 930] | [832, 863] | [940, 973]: 2.0 keV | 5.4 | 6.02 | 5.71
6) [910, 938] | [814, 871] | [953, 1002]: -0.2 keV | 5.39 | 6.06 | 5.79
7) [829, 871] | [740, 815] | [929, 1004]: 2.3 keV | 5.5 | 6.06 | 5.71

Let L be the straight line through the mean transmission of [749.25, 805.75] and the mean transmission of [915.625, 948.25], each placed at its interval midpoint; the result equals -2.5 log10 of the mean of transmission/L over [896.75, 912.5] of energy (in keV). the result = 0.09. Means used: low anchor 5.54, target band 5.4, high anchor 5.97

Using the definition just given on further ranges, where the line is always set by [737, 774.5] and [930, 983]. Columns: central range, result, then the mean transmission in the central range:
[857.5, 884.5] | 0.085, 5.43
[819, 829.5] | 0.074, 5.39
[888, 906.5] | 0.115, 5.34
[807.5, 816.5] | 0.128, 5.1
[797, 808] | 0.087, 5.28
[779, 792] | 0.029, 5.54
